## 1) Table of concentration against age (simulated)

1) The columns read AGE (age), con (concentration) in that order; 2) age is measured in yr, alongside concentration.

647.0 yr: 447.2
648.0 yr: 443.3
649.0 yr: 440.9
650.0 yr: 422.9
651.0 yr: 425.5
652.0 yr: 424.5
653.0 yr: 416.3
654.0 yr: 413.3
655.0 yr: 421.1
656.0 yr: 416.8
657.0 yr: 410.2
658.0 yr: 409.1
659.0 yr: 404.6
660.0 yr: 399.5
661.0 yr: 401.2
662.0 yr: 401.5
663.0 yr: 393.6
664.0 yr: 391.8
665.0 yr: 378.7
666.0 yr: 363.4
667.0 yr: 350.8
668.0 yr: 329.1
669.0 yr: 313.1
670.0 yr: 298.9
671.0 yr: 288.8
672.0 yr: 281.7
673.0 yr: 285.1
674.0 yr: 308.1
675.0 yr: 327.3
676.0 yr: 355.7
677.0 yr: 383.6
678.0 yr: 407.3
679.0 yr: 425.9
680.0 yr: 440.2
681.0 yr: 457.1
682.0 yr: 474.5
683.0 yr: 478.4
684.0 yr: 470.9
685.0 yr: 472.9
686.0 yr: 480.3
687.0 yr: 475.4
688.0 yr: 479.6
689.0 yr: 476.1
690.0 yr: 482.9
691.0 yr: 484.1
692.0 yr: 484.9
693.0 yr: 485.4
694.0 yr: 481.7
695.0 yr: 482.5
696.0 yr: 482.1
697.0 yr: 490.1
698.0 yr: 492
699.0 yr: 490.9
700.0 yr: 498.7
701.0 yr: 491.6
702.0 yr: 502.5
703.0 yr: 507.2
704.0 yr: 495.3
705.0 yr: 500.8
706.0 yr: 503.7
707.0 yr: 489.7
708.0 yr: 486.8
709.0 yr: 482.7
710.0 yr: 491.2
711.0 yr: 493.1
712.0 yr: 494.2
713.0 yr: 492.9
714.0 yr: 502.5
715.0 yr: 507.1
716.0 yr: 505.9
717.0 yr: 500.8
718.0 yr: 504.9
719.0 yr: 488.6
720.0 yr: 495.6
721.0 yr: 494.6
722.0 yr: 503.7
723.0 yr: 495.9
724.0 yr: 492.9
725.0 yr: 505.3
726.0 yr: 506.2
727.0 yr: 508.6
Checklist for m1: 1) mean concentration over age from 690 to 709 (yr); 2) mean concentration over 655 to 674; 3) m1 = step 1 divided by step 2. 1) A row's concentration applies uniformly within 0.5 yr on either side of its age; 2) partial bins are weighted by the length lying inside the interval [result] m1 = 1.4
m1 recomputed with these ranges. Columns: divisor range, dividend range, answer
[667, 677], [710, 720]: 1.58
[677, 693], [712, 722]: 1.08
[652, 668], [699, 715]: 1.25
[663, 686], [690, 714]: 1.30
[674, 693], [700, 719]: 1.12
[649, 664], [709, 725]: 1.21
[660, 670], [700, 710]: 1.35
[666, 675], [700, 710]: 1.59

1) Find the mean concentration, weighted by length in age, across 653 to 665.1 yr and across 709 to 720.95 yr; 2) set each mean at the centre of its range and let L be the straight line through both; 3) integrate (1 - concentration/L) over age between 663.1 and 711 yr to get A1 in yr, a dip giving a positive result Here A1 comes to 1.8 yr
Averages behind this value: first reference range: 405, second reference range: 497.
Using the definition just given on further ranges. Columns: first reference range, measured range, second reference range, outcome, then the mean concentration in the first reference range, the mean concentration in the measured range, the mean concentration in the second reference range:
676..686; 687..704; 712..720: -0.8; 443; 488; 500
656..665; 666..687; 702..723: 2.4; 401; 383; 497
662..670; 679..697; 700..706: -1.3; 359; 475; 500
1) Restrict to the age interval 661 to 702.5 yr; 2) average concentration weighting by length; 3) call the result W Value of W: 423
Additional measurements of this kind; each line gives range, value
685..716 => 490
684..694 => 480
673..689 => 426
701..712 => 495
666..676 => 314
